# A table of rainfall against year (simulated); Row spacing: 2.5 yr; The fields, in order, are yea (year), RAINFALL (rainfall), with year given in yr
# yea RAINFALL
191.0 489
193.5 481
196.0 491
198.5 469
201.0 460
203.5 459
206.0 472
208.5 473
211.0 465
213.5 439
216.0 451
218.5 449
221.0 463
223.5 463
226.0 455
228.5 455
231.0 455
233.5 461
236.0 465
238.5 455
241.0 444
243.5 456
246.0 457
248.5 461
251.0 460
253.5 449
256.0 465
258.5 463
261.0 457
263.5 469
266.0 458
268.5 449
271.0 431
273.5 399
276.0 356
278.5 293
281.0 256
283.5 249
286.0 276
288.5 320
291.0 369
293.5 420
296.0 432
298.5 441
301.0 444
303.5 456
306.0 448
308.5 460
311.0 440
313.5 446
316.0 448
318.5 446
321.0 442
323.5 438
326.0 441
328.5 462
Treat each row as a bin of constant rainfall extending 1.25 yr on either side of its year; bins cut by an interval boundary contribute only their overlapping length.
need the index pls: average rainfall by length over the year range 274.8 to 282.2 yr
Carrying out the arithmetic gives 302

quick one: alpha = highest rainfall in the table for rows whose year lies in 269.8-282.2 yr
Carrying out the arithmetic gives 431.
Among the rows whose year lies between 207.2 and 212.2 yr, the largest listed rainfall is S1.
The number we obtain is 473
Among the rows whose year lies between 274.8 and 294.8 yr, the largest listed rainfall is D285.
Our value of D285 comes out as 420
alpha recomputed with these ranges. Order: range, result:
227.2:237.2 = 465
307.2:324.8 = 460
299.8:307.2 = 456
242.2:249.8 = 461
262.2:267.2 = 469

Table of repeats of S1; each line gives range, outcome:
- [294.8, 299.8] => 441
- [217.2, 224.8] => 463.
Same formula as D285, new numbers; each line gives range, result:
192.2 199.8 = 491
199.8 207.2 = 472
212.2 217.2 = 451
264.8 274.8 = 458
